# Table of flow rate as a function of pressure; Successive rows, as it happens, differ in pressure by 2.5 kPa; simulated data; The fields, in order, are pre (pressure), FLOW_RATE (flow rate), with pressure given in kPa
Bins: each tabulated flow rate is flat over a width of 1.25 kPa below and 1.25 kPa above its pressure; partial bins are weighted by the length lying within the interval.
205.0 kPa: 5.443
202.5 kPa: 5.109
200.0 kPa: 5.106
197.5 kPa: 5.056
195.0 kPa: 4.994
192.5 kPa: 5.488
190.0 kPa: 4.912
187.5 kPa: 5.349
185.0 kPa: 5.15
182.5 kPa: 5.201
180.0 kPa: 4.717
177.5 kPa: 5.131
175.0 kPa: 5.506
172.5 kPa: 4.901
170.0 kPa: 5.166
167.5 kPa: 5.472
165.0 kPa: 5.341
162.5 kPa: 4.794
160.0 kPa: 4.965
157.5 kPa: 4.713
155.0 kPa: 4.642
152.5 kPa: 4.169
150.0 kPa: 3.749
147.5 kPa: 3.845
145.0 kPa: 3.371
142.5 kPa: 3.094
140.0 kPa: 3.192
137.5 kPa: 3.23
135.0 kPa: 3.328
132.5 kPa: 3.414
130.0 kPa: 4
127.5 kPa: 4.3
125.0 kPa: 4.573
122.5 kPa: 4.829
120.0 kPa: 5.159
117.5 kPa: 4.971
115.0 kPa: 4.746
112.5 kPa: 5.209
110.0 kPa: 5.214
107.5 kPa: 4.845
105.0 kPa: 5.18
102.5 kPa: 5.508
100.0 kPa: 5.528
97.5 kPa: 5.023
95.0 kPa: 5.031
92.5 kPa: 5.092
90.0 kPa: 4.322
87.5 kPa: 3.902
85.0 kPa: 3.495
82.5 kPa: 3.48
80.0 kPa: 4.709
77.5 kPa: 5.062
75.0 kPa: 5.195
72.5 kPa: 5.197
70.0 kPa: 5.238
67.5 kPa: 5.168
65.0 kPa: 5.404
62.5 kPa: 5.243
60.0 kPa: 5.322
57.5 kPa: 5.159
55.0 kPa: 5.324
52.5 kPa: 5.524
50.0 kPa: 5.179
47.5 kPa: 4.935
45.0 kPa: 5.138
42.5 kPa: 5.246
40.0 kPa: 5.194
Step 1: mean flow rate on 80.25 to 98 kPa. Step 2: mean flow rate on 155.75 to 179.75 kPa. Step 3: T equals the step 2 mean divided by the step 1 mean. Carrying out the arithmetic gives 1.17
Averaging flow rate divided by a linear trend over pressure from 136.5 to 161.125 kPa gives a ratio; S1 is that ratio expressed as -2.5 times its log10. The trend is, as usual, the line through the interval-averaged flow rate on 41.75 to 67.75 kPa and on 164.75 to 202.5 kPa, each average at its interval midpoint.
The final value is 0.31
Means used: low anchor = 5.24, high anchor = 5.16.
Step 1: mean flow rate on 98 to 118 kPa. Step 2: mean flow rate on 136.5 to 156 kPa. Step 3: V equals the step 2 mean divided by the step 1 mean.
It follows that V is 0.71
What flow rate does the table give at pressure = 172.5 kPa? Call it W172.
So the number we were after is 4.901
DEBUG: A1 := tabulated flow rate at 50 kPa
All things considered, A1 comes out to 5.179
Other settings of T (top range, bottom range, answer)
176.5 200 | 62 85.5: 1.05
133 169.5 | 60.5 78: 0.79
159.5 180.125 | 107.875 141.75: 1.19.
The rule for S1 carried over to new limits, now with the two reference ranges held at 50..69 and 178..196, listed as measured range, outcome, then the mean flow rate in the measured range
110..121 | 0.04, 5.04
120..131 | 0.15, 4.52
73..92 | 0.20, 4.38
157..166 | 0.04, 4.96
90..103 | 0.02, 5.13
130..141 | 0.47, 3.37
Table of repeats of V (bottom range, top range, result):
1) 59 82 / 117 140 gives 0.81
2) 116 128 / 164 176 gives 1.10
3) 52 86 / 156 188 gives 1.03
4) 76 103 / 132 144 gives 0.70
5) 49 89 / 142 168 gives 0.89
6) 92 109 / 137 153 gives 0.68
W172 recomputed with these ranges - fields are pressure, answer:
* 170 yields 5.166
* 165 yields 5.341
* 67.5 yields 5.168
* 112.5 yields 5.209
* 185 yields 5.15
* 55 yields 5.324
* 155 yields 4.642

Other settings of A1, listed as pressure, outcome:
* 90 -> 4.322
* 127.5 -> 4.3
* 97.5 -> 5.023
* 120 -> 5.159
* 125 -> 4.573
